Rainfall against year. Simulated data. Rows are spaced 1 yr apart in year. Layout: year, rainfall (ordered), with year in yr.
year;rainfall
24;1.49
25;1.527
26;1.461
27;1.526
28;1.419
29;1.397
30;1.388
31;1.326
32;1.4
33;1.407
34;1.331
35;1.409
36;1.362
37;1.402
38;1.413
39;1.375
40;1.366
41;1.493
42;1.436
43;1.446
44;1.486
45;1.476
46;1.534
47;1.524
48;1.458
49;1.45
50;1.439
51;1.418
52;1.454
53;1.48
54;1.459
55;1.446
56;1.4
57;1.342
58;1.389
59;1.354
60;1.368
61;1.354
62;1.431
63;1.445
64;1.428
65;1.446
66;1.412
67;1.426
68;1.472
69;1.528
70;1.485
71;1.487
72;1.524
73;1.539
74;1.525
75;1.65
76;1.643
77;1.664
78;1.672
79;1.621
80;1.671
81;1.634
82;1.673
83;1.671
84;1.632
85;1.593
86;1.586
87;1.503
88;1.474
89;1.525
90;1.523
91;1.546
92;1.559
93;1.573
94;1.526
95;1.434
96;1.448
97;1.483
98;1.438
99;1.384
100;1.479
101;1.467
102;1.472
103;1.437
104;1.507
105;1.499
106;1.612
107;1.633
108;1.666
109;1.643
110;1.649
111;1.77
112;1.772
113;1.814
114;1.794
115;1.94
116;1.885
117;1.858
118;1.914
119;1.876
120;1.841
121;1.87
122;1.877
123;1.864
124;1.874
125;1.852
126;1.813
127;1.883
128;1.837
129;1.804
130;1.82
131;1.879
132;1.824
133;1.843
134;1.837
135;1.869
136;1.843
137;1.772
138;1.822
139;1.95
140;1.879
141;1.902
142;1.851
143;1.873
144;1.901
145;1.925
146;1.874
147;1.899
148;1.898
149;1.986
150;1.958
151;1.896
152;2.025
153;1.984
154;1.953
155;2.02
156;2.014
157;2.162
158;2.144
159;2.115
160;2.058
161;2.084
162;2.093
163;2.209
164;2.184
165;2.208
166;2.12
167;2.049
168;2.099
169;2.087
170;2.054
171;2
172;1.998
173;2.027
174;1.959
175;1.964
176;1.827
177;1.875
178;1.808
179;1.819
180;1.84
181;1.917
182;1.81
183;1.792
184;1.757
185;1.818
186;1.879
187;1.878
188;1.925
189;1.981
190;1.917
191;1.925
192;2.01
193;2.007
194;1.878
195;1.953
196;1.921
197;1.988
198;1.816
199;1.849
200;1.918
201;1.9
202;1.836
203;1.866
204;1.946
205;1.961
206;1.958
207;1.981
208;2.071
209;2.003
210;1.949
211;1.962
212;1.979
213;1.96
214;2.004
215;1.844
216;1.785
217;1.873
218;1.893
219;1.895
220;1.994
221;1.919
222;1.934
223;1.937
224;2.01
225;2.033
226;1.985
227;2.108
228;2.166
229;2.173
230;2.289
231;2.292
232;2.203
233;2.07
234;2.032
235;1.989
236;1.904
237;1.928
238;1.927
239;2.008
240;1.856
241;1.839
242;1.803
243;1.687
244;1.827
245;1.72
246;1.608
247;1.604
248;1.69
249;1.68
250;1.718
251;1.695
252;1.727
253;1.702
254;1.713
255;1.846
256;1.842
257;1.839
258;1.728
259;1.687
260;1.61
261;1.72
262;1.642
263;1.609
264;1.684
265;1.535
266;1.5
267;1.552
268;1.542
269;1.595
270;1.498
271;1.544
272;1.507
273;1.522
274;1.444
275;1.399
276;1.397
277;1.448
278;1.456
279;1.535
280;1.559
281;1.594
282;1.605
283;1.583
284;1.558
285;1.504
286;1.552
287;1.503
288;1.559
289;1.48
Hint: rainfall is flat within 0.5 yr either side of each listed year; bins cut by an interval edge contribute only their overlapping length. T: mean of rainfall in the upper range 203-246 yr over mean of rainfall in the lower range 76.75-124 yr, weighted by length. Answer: 1.20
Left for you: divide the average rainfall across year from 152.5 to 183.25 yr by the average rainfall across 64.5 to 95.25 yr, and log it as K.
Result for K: 1.29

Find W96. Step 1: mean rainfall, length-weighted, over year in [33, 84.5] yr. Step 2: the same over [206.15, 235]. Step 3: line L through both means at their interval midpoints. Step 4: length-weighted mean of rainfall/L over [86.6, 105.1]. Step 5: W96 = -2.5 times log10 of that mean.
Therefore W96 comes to 0.08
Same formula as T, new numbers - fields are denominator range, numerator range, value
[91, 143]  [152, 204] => 1.14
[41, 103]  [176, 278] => 1.22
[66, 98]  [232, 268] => 1.13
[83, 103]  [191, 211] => 1.28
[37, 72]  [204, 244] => 1.37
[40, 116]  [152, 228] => 1.28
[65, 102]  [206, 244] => 1.29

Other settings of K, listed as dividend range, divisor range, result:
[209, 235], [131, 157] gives 1.05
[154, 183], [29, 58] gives 1.41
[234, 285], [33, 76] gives 1.15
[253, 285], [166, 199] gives 0.83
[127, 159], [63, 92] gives 1.23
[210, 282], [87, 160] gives 1.01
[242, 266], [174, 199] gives 0.90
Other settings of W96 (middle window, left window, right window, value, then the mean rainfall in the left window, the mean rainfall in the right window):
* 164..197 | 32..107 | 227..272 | -0.16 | 1.49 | 1.79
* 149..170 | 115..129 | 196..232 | -0.09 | 1.87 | 1.98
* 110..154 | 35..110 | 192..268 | -0.14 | 1.5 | 1.87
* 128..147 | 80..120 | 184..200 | -0.07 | 1.62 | 1.91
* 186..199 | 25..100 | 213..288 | -0.15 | 1.48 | 1.76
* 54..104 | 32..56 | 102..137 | 0.06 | 1.44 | 1.78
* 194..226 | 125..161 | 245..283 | -0.11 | 1.92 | 1.61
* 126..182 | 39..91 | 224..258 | -0.15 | 1.5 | 1.89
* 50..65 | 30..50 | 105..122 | 0.07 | 1.43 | 1.78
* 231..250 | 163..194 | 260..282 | -0.11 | 1.95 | 1.54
